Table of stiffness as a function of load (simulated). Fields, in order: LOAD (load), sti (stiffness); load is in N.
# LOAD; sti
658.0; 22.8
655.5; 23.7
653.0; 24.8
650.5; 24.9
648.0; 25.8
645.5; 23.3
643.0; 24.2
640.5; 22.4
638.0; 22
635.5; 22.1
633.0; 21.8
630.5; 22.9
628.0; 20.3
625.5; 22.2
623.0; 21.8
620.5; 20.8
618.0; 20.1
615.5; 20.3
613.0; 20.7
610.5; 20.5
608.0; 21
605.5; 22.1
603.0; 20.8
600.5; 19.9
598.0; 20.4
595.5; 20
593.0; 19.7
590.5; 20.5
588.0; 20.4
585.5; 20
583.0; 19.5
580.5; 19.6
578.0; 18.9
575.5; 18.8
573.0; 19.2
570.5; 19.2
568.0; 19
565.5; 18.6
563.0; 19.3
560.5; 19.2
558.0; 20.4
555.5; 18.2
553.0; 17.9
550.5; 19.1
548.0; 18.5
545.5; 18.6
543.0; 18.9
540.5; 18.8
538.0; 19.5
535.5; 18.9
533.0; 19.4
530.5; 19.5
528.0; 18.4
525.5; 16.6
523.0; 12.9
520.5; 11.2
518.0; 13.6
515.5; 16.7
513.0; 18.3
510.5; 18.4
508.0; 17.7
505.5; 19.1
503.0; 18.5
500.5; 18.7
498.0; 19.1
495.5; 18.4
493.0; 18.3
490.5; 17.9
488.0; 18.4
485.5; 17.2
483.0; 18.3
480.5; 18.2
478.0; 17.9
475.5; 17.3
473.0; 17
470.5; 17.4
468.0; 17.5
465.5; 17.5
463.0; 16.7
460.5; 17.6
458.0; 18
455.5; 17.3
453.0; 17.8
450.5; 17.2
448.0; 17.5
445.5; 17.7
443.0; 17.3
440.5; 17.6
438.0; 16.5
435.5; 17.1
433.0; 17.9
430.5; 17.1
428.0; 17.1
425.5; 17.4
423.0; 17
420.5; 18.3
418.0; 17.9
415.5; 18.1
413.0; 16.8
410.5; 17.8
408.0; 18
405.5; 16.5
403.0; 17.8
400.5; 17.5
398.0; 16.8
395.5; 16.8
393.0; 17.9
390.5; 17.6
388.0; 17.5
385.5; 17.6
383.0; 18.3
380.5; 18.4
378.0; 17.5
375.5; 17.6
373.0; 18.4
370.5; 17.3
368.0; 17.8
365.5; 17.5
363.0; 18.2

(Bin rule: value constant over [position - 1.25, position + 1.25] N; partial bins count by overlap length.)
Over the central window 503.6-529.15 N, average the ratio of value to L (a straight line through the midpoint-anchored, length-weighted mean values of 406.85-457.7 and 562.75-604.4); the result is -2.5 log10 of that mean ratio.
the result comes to 0.145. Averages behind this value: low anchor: 17.5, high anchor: 19.7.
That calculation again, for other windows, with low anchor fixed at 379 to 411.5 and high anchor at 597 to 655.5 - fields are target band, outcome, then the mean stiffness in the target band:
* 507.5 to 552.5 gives 0.154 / 17.5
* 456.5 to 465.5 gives 0.084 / 17.4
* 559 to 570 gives 0.095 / 19.1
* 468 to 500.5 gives 0.077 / 18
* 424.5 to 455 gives 0.066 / 17.3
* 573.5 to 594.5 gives 0.082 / 19.7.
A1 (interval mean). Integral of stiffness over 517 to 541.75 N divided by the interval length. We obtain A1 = 16.9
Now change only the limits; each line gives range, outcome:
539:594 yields 19.2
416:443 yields 17.4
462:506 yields 18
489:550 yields 17.8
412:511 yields 17.7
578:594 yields 19.9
